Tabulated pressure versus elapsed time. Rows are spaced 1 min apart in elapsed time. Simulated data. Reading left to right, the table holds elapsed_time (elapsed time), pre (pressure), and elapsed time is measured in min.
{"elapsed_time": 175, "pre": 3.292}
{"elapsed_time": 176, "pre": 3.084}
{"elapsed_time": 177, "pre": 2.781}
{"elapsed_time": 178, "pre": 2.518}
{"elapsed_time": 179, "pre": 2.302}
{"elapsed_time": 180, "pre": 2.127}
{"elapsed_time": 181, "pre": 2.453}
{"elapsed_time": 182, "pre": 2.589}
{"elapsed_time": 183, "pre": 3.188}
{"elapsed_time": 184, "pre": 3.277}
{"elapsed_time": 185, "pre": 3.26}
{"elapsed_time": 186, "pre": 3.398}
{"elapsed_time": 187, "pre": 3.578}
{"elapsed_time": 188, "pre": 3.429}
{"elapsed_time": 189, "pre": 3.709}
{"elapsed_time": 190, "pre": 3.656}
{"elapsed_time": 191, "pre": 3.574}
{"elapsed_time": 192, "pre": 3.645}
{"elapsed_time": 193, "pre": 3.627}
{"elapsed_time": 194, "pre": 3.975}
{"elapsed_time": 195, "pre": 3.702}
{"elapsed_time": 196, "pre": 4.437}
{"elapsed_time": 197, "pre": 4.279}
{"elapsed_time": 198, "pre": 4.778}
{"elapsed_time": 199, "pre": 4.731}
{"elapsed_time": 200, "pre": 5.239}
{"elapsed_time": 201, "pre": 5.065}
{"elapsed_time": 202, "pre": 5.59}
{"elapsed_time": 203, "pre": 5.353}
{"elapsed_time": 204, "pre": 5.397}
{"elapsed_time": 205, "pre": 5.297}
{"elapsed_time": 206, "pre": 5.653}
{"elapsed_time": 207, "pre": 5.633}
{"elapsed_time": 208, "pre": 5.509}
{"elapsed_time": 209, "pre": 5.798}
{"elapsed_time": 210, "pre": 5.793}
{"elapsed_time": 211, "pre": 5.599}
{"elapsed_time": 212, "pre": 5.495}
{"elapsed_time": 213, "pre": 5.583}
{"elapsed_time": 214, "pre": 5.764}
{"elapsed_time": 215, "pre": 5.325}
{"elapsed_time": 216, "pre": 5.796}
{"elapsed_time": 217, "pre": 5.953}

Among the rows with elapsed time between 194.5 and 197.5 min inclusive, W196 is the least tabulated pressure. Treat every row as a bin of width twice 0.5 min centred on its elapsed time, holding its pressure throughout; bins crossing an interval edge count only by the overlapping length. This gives 3.702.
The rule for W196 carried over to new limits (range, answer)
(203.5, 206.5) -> 5.297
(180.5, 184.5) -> 2.453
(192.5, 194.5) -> 3.627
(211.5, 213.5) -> 5.495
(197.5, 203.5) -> 4.731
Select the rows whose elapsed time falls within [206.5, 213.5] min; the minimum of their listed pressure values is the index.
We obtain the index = 5.495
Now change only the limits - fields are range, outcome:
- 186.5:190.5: 3.429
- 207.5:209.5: 5.509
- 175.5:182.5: 2.127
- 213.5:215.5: 5.325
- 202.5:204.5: 5.353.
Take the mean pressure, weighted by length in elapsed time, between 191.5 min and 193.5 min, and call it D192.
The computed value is 3.64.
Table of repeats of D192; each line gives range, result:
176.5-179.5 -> 2.53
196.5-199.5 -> 4.6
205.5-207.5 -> 5.64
